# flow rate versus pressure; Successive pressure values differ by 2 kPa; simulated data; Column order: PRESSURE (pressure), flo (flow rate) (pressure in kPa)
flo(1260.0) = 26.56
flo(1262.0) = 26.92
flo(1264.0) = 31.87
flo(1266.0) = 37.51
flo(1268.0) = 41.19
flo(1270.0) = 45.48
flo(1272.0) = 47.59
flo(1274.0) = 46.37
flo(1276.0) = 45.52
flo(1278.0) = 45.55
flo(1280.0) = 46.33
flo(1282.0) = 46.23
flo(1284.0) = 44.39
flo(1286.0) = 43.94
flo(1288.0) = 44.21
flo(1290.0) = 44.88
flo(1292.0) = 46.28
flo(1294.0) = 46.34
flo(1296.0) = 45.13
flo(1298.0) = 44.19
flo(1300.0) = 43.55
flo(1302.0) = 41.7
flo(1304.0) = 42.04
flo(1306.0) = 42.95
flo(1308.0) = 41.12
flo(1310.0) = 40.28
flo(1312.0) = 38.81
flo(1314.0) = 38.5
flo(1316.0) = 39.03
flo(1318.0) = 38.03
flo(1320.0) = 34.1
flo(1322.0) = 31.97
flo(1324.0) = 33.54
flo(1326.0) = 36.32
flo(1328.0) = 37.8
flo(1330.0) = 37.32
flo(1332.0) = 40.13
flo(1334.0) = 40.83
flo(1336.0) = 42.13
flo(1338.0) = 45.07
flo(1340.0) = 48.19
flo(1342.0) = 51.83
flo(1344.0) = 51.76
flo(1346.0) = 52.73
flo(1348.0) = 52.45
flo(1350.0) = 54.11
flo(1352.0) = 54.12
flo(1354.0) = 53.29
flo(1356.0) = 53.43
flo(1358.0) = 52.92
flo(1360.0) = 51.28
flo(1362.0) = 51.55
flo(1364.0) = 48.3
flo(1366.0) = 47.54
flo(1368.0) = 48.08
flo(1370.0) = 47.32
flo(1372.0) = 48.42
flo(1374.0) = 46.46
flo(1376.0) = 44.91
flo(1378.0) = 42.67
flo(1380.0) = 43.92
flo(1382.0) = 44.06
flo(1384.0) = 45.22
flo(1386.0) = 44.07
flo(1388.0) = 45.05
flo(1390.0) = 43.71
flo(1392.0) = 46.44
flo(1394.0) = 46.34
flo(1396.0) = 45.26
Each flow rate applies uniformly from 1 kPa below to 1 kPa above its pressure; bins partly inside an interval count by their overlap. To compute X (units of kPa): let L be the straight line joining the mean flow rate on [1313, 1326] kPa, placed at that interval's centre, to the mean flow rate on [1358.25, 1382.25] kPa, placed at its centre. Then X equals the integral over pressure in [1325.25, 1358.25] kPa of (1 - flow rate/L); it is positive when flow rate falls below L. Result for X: -5.0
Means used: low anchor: 35.9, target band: 47.3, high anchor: 47.3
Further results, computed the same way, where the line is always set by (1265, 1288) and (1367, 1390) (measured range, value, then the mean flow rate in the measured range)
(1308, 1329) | 3.67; 37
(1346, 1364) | -2.96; 52.6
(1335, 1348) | -1.10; 48.9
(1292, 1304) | 0.14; 44.2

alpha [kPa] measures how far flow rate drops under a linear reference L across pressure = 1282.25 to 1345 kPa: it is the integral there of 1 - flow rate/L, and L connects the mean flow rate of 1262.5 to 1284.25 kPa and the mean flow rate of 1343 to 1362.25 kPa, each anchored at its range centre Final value 7.9 kPa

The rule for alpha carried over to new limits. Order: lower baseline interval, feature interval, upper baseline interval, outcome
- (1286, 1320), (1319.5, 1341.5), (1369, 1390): 2.0 kPa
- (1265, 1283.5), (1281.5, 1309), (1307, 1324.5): -2.1 kPa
